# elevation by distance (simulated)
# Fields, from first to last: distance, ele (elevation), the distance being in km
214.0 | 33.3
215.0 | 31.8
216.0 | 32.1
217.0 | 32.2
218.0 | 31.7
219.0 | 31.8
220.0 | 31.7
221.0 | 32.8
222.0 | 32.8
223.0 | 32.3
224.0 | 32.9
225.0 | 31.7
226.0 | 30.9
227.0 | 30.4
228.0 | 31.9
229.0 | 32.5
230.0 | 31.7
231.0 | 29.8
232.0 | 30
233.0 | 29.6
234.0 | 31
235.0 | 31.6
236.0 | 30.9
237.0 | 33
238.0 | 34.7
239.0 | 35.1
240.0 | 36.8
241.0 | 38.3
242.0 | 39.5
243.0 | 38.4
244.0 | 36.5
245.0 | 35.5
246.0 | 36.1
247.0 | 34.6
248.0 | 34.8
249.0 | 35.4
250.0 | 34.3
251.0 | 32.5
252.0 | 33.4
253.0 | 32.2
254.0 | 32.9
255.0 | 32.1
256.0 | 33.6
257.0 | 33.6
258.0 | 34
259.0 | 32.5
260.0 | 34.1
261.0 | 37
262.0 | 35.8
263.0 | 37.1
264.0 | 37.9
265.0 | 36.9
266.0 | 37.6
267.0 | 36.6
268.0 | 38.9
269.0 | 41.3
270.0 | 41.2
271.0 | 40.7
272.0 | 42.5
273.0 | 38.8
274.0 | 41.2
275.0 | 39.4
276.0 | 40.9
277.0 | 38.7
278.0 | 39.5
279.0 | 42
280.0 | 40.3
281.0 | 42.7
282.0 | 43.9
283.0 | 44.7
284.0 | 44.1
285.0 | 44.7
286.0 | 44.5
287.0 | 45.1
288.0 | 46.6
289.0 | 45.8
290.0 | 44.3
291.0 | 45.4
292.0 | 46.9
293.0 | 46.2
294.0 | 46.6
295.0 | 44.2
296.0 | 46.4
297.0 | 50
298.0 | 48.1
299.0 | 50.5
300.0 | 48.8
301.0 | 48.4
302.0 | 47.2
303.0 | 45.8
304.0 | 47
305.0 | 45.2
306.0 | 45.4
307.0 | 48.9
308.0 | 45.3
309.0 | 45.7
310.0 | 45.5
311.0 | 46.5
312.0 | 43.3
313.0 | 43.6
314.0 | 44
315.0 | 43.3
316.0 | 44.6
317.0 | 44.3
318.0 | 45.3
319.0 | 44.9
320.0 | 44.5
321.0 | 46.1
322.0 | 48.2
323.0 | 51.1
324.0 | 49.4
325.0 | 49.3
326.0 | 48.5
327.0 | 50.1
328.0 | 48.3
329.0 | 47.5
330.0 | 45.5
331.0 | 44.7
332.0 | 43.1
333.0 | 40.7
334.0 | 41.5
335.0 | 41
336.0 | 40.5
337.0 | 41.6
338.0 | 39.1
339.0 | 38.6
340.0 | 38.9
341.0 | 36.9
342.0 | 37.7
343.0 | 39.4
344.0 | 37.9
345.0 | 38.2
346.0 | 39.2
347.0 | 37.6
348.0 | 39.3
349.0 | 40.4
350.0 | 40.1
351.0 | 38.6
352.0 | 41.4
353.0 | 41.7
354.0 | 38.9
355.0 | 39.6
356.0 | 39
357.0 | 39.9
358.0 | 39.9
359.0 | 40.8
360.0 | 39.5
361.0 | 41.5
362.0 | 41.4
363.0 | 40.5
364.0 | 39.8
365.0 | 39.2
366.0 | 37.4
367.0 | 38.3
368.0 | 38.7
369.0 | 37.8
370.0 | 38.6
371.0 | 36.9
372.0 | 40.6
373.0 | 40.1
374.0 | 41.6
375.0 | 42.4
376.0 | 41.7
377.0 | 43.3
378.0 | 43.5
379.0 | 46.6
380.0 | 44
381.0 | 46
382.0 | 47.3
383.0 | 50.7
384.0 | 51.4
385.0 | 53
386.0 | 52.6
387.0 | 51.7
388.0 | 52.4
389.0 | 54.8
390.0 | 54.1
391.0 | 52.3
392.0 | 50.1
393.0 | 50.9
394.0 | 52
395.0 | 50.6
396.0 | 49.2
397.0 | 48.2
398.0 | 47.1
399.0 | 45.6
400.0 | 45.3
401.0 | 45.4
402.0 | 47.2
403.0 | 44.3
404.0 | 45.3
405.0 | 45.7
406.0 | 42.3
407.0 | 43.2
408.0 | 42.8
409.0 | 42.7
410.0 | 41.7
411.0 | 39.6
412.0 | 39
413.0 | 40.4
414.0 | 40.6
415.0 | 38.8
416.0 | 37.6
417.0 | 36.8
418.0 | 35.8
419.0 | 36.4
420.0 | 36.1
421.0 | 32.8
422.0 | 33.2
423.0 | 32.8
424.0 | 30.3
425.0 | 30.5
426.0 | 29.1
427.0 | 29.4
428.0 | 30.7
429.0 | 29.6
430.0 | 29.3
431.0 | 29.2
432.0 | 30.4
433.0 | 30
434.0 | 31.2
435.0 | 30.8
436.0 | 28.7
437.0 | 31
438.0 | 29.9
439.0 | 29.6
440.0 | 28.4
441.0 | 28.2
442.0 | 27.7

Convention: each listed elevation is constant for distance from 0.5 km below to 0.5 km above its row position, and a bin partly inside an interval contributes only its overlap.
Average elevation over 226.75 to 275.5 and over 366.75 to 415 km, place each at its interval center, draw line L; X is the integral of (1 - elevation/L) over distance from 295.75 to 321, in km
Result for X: -4.3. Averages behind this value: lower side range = 35.3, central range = 46.1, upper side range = 45.4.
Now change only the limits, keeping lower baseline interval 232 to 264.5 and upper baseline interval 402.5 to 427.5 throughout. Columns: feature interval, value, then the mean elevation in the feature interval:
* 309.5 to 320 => -2.55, 44.5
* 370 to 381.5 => -1.61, 42.3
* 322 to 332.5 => -3.40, 47.8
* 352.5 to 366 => -1.21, 40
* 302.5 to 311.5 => -2.64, 46.1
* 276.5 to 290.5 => -3.25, 43.4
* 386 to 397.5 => -4.34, 51.5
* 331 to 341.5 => -1.20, 40.4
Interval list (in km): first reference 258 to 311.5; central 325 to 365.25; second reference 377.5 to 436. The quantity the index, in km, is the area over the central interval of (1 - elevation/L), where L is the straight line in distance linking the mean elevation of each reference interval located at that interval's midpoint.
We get 1.2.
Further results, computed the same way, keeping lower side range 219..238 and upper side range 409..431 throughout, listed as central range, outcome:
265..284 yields -4.8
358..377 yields -3.3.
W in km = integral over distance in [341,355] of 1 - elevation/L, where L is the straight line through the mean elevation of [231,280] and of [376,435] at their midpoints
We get 0.2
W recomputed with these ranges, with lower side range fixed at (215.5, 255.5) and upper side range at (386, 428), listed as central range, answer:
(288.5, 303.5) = -4.3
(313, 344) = -4.6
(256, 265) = -0.2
